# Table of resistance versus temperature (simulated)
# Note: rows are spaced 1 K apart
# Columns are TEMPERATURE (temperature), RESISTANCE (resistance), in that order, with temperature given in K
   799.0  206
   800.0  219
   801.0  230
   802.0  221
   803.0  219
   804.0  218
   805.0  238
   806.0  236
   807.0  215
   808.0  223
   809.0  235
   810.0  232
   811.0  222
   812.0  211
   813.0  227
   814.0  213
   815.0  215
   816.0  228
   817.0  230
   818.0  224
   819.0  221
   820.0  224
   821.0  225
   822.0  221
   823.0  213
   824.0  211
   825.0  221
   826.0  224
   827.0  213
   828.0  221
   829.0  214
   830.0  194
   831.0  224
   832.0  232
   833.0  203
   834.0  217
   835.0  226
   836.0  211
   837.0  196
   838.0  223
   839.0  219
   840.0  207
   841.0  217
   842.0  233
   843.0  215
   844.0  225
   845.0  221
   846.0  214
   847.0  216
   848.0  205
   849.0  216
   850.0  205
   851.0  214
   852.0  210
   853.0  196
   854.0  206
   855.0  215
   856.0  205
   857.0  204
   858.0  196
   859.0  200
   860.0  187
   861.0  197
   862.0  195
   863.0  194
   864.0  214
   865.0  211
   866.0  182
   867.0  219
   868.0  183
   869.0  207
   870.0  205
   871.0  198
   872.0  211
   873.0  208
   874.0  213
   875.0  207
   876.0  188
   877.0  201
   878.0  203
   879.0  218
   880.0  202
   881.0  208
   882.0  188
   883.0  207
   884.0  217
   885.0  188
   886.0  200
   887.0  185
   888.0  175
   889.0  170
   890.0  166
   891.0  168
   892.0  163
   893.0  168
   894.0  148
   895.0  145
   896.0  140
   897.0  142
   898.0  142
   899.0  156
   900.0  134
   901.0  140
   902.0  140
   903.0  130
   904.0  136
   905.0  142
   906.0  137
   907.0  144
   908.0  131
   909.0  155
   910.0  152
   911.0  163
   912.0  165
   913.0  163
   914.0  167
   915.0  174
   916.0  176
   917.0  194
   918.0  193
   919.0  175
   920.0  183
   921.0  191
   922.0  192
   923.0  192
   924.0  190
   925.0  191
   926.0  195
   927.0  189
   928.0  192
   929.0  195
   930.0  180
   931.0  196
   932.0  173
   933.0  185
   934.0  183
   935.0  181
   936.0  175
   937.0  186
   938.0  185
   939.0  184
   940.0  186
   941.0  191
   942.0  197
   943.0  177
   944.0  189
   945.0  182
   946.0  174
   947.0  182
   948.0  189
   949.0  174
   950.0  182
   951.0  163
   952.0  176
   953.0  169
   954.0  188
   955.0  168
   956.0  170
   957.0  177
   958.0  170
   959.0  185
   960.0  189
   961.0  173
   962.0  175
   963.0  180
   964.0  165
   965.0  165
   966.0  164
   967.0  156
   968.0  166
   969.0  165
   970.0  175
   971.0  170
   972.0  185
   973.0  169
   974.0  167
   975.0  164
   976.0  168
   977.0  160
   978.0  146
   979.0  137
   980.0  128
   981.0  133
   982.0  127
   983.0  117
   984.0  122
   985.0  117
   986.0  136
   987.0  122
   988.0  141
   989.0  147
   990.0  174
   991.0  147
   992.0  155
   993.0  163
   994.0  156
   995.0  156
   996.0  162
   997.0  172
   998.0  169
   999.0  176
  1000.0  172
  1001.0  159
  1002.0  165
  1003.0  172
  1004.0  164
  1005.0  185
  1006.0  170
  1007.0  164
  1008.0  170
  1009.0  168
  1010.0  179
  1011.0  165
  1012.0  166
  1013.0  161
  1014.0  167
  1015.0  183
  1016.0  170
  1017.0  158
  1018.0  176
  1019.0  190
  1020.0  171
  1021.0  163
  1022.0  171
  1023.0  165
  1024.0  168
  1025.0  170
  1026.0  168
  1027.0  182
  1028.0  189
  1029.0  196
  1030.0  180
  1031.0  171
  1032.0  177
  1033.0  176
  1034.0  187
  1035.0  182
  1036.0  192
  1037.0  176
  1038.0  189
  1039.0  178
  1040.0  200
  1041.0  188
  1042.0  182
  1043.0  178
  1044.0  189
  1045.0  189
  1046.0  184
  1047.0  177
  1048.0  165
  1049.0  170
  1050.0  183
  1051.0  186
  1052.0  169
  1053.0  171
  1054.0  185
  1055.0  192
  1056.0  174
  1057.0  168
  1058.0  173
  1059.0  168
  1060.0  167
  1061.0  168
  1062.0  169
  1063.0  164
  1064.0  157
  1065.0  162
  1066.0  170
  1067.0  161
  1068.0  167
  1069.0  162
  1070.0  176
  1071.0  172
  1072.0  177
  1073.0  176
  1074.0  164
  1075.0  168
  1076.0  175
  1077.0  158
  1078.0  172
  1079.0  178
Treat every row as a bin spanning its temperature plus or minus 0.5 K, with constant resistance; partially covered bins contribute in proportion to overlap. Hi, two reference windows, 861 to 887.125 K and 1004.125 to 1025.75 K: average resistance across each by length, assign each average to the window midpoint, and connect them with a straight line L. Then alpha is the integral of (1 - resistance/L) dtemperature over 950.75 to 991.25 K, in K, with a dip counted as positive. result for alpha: 4.8 K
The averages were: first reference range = 202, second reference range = 170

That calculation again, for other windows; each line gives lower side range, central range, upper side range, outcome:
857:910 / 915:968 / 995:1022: -2.0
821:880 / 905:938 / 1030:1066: 3.6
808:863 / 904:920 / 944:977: 2.3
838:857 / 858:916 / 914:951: 6.8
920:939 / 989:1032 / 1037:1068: 2.4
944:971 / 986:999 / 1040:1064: 1.5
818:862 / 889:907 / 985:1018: 4.4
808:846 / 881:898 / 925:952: 2.2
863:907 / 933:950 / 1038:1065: -0.5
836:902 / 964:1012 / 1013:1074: 6.2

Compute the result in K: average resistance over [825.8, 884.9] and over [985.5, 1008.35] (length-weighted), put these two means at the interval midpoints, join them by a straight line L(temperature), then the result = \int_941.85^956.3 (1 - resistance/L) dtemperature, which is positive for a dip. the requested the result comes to -0.13 K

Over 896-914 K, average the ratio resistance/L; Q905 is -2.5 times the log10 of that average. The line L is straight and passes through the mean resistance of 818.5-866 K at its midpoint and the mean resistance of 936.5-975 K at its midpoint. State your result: 0.30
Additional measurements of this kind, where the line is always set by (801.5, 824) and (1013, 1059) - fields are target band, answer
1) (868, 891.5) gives 0.07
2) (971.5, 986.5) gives 0.29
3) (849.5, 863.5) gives 0.06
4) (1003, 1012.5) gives 0.08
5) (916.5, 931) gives 0.06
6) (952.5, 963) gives 0.10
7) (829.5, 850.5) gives 0.01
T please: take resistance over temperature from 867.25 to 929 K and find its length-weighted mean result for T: 176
